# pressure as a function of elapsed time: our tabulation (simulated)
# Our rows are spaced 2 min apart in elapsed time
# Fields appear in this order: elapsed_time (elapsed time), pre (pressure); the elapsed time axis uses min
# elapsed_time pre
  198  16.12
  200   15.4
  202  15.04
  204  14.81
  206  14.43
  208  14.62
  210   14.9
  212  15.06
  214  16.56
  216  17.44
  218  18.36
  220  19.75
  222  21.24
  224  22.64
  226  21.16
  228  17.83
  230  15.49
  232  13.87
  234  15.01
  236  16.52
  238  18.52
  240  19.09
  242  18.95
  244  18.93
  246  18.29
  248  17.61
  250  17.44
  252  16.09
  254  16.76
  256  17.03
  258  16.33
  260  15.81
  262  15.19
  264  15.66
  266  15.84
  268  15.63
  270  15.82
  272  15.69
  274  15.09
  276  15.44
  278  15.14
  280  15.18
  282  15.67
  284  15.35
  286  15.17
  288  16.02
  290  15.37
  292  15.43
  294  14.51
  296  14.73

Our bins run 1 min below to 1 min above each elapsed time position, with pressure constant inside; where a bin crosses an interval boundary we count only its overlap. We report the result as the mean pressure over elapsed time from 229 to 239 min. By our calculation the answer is 15.9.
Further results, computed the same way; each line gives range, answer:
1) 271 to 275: 15.4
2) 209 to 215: 15.5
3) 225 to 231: 18.2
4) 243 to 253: 17.7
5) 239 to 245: 19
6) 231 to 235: 14.4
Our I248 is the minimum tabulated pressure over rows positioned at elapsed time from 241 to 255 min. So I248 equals 16.09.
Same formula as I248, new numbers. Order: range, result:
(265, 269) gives 15.63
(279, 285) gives 15.18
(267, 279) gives 15.09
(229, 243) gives 13.87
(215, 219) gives 17.44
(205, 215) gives 14.43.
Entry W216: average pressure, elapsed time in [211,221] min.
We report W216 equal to 17.4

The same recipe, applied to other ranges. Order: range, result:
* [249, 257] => 16.8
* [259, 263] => 15.5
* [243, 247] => 18.6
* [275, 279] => 15.3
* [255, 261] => 16.4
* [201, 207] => 14.8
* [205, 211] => 14.6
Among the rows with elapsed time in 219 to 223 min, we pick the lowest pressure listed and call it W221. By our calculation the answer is 19.75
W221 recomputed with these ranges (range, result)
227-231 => 15.49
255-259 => 16.33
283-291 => 15.17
